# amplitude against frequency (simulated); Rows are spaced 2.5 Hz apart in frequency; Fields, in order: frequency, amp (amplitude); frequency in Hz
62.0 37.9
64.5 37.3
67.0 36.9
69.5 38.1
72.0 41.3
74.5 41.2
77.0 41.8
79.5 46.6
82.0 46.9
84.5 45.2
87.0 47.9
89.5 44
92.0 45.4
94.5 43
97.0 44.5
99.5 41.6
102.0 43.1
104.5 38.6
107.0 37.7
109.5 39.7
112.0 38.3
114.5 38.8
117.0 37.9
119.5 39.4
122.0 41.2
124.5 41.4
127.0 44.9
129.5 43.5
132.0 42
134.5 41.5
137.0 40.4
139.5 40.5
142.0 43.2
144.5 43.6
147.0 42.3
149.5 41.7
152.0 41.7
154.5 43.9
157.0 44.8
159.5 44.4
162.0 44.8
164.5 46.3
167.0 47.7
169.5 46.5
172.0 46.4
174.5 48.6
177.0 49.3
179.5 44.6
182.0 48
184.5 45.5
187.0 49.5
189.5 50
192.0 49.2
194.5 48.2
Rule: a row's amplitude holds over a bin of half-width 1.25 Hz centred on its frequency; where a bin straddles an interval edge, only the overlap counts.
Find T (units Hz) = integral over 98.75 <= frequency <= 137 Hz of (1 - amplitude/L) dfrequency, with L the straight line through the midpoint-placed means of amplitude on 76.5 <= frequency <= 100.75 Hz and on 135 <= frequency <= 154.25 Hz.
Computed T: 2.38 Hz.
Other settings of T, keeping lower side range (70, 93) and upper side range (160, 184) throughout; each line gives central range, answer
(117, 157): 3.3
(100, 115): 1.8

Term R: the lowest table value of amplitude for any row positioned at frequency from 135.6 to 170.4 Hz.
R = 40.4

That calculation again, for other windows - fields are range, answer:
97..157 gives 37.7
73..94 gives 41.2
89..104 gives 41.6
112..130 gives 37.9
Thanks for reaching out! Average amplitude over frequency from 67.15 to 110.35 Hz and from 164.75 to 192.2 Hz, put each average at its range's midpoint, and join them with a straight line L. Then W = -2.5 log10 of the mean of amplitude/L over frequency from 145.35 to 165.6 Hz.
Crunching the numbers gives 0.064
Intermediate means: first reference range 42.6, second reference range 47.6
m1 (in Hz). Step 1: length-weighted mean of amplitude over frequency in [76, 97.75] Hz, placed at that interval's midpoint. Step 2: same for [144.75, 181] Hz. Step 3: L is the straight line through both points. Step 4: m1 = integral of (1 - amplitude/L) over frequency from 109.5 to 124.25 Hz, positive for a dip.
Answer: 1.90 Hz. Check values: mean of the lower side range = 45.1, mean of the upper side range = 45.2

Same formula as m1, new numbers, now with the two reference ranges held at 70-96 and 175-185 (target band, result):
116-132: 1.4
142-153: 0.9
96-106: 0.7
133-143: 1.0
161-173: 0.1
